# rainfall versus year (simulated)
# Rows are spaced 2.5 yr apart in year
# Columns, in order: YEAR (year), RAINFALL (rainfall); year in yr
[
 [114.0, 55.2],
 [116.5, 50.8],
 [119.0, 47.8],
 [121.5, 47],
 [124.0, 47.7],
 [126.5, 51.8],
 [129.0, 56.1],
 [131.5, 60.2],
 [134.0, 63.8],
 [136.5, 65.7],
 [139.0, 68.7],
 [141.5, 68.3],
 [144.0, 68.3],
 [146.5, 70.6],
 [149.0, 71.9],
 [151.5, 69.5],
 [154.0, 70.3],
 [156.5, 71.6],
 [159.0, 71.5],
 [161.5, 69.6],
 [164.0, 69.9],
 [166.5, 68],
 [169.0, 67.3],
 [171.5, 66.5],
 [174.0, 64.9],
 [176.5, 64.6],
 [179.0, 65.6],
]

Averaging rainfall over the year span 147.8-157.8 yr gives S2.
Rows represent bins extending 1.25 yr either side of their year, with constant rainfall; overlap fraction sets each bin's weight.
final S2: 70.8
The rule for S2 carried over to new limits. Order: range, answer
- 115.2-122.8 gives 48.6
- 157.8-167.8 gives 69.7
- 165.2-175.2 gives 66.7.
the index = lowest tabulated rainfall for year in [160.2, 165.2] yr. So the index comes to 69.6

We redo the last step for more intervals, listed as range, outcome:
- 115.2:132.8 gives 47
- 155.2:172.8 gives 66.5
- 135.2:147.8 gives 65.7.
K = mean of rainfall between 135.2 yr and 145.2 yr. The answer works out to 67.7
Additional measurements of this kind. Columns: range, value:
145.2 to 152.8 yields 70.6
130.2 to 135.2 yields 61.9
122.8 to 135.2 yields 55.9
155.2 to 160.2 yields 71.5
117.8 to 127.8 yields 48.6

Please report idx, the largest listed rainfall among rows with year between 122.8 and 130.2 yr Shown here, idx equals 56.1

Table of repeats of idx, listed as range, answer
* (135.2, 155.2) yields 71.9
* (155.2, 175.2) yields 71.6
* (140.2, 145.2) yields 68.3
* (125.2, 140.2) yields 68.7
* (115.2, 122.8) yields 50.8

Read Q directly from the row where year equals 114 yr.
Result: 55.2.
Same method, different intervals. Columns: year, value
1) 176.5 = 64.6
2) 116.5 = 50.8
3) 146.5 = 70.6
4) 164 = 69.9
